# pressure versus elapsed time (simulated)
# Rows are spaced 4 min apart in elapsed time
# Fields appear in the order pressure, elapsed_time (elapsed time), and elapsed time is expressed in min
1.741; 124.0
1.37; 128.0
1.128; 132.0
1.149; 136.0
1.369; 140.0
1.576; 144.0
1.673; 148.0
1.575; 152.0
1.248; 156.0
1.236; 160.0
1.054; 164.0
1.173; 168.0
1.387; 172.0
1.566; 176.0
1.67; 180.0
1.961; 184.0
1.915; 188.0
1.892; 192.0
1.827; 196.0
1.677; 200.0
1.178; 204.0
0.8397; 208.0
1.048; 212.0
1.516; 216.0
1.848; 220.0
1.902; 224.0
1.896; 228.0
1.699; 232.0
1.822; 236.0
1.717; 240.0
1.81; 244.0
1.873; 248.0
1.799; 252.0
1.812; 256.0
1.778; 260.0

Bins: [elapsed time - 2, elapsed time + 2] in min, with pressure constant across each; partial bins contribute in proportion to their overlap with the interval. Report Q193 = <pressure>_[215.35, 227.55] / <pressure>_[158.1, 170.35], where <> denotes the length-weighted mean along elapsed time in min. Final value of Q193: 1.6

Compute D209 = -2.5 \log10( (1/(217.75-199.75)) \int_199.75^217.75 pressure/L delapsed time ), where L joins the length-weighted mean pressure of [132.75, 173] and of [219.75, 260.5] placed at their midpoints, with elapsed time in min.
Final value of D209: 0.33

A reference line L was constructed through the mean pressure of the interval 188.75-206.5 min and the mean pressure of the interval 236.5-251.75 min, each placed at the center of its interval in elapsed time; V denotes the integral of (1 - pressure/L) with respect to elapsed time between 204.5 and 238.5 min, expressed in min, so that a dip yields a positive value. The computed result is 3.4 min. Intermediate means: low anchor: 1.64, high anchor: 1.8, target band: 1.56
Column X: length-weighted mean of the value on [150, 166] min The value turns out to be 1.28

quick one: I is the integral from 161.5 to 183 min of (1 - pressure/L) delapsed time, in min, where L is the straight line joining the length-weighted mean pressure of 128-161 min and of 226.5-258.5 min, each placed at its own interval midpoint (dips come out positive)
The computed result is 1.5 min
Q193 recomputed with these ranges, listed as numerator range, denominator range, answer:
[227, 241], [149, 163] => 1.31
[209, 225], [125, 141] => 1.18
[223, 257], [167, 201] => 1.07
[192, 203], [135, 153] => 1.17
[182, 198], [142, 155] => 1.20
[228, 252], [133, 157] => 1.26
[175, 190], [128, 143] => 1.42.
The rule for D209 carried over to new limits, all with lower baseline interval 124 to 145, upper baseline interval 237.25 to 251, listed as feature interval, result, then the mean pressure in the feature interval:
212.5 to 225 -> 0.03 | 1.66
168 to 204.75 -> -0.07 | 1.66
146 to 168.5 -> 0.08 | 1.34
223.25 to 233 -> -0.06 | 1.84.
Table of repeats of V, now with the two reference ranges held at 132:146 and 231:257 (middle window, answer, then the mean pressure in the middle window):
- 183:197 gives -3.1 min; 1.9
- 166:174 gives 1.0 min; 1.28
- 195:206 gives 0.4 min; 1.54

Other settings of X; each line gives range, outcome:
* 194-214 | 1.31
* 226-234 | 1.8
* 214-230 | 1.79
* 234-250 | 1.81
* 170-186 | 1.65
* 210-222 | 1.47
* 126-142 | 1.25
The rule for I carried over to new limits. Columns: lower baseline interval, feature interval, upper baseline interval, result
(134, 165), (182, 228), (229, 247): 0.2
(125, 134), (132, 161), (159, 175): -2.7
